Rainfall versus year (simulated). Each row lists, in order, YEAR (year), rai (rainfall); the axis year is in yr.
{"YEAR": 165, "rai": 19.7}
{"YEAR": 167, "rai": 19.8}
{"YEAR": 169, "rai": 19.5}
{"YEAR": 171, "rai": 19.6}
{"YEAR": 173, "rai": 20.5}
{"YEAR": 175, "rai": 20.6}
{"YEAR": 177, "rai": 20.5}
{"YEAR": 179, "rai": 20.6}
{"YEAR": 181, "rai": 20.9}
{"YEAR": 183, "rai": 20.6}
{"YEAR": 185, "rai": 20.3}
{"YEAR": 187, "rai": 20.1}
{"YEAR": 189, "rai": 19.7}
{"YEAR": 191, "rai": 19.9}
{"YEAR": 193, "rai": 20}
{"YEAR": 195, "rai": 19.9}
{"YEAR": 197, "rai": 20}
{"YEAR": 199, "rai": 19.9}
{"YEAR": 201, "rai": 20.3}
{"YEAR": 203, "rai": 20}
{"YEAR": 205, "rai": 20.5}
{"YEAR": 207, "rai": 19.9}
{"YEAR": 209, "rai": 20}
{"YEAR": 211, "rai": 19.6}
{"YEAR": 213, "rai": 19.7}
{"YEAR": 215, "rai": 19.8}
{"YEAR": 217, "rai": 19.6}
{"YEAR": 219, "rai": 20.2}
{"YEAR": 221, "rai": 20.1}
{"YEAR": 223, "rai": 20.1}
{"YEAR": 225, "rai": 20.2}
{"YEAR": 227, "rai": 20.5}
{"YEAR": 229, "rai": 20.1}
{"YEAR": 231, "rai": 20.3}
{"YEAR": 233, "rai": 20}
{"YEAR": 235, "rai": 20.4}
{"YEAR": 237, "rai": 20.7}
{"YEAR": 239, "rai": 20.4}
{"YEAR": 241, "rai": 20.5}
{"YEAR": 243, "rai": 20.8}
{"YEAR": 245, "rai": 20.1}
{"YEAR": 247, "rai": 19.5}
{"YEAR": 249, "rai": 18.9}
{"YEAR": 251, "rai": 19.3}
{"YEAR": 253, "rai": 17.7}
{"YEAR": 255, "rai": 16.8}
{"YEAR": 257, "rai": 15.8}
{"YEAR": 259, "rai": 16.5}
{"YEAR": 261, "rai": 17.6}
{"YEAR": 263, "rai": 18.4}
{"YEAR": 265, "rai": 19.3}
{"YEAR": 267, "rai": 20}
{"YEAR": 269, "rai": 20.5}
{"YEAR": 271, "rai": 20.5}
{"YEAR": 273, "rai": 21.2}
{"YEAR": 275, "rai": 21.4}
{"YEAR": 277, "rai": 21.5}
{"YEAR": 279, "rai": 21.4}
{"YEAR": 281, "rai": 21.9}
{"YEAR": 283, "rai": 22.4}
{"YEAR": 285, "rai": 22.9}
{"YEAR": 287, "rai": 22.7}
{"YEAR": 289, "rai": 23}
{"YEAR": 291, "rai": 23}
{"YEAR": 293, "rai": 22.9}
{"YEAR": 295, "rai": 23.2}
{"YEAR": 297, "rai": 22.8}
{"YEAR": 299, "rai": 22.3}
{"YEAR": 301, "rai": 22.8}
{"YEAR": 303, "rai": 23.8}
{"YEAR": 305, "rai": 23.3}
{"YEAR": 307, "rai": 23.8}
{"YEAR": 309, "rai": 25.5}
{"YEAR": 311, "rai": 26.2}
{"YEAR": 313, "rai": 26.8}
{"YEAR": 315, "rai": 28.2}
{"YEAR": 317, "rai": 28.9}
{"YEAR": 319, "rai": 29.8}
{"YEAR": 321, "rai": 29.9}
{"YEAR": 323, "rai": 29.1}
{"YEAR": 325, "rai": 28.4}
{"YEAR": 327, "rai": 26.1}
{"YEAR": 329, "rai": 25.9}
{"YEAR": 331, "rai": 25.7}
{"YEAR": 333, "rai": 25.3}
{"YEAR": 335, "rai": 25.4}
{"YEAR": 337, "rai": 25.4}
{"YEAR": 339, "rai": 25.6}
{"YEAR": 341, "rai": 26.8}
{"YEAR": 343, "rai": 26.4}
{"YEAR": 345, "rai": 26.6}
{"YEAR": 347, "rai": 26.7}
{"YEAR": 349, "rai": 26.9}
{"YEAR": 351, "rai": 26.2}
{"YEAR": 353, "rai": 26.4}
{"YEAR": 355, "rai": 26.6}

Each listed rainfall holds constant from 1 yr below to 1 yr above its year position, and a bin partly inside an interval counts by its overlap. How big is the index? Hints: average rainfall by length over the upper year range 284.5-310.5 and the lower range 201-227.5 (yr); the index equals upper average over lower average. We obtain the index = 1.2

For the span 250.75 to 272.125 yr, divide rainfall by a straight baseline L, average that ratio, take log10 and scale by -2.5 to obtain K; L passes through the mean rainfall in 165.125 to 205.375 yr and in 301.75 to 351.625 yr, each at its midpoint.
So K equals 0.270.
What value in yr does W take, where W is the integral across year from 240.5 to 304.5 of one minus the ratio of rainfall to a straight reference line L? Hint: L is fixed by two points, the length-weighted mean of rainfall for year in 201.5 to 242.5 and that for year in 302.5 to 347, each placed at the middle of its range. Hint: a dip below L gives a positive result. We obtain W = 7.2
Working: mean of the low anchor 20.1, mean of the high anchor 26.5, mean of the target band 20.7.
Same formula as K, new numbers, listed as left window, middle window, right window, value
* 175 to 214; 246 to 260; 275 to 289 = 0.20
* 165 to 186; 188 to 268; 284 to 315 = 0.11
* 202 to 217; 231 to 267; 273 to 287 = 0.11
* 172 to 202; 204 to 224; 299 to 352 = 0.08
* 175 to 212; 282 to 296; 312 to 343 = 0.10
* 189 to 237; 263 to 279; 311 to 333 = 0.17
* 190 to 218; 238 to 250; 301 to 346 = 0.11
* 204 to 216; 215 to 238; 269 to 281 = 0.00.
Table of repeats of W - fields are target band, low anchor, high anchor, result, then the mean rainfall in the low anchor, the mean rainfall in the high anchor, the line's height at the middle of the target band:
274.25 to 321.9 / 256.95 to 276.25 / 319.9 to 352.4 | -3.2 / 19.3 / 26.7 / 22.6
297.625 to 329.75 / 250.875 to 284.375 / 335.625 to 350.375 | -3.4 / 19.6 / 26.3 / 23.7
